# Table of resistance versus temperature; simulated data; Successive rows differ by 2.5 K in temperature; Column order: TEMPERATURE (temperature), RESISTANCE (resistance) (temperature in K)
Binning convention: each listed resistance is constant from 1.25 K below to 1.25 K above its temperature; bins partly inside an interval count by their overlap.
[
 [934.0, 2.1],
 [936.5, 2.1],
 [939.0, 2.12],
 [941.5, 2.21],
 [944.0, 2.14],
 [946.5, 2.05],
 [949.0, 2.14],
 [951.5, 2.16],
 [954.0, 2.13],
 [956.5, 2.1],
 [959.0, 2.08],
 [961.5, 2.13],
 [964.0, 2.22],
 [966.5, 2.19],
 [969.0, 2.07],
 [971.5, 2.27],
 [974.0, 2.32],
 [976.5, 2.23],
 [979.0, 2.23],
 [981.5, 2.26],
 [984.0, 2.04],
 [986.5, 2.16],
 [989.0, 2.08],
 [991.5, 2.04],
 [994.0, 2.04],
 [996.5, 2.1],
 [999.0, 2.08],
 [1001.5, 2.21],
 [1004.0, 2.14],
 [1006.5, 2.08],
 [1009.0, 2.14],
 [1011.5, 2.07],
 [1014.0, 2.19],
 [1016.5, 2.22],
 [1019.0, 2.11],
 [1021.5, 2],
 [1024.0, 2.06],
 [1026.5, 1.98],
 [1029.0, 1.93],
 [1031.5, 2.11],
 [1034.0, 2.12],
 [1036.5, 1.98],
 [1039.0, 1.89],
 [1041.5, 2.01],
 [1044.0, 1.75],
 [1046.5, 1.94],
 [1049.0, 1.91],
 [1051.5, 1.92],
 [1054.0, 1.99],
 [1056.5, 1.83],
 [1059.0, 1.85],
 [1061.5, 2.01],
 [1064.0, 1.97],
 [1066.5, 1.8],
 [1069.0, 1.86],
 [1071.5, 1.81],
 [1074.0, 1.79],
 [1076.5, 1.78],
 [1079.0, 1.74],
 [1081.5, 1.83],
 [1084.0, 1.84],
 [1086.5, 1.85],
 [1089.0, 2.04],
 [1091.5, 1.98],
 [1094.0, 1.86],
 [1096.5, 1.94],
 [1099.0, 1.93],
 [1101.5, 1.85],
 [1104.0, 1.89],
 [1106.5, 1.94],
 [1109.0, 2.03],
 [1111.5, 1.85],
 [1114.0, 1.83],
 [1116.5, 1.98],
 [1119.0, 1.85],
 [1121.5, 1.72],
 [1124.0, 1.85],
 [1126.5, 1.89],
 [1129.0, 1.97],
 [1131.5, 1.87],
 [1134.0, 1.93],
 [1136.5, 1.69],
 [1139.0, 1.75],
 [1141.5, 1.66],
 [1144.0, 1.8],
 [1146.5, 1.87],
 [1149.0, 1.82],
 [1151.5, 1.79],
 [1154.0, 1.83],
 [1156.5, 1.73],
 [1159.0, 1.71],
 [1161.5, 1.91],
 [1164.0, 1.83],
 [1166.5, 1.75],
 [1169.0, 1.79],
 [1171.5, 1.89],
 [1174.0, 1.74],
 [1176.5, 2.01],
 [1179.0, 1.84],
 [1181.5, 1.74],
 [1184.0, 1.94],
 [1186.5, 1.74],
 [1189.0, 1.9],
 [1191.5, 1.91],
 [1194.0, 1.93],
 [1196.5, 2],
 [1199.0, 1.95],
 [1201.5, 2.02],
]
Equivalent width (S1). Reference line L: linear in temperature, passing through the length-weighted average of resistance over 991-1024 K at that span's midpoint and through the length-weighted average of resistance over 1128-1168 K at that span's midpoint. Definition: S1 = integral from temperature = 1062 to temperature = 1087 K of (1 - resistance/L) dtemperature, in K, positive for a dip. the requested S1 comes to 1.7 K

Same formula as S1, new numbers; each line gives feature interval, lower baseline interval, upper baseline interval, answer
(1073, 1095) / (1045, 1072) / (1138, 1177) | 0.20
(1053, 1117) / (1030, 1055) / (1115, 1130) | 0.97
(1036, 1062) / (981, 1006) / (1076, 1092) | 0.63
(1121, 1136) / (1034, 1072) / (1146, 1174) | -0.27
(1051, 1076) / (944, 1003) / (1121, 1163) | 1.13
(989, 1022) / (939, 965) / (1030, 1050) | -1.30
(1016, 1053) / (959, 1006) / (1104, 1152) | 0.98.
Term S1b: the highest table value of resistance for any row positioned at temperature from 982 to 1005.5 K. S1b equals 2.21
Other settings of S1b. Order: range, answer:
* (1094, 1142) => 2.03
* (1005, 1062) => 2.22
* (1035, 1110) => 2.04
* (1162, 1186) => 2.01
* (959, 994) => 2.32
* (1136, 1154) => 1.87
